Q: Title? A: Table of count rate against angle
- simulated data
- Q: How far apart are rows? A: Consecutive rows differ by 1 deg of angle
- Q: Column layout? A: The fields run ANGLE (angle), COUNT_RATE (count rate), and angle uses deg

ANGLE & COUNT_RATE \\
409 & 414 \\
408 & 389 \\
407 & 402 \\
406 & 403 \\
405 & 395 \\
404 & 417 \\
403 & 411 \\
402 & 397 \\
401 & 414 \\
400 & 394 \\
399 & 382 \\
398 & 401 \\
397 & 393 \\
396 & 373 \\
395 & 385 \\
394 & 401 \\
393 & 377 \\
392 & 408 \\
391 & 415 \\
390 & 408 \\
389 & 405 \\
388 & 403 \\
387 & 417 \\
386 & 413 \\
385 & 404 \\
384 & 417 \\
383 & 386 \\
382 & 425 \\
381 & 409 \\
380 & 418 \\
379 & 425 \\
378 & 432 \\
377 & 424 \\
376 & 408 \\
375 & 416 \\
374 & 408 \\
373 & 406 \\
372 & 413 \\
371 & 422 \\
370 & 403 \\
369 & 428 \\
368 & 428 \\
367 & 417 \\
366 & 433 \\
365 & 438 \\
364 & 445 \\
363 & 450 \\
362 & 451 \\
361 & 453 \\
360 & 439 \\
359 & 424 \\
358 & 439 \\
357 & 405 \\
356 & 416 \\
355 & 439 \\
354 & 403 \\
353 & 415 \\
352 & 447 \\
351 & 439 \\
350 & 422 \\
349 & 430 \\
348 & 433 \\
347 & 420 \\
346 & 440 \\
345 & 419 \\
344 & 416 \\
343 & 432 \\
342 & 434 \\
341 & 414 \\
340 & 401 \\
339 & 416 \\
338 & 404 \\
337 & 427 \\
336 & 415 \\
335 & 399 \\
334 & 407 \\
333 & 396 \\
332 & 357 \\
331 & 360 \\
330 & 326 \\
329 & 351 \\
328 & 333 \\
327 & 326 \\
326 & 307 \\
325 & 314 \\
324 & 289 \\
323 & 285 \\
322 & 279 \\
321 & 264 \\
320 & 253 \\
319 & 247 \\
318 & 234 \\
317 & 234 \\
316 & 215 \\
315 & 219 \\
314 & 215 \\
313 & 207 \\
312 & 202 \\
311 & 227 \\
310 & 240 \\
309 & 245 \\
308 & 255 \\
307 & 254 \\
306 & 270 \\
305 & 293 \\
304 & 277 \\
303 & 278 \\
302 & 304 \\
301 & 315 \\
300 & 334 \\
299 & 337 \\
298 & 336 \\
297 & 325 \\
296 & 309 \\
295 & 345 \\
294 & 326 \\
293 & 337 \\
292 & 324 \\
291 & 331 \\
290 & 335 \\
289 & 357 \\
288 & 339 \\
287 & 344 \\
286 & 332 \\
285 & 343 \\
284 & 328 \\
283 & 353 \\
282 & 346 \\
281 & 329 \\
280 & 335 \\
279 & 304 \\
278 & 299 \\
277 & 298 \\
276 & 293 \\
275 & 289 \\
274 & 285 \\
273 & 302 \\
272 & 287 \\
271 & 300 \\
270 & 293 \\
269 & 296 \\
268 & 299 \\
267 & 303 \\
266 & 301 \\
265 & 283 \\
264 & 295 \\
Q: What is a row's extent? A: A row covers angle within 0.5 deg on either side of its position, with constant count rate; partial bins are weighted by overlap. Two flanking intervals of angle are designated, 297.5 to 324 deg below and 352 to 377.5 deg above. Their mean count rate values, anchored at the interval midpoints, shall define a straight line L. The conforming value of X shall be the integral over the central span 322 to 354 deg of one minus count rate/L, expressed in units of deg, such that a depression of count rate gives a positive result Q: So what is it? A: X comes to -3.9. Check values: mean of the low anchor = 263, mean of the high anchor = 425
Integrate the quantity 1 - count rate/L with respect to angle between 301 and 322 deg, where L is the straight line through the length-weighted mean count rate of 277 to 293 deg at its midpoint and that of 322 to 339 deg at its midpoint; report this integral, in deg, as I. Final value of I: 5.9 deg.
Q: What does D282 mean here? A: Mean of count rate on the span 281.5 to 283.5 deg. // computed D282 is 350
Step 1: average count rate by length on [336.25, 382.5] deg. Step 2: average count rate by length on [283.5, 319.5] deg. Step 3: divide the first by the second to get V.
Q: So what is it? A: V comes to 1.5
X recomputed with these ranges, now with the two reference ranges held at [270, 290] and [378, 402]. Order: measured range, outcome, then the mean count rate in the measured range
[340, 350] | -1.5 deg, 425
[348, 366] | -2.6 deg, 433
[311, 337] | 4.1 deg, 298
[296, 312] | 2.5 deg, 284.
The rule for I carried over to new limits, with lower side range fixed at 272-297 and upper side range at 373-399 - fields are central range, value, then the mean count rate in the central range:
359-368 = -1.2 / 439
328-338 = -0.5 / 381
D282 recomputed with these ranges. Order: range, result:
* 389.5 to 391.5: 412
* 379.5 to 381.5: 414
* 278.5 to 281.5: 323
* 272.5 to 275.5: 292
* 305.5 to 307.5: 262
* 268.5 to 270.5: 294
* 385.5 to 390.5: 409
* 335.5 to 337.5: 421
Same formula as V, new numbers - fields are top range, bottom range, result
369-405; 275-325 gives 1.39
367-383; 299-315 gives 1.59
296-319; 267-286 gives 0.85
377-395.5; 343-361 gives 0.96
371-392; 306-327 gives 1.64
